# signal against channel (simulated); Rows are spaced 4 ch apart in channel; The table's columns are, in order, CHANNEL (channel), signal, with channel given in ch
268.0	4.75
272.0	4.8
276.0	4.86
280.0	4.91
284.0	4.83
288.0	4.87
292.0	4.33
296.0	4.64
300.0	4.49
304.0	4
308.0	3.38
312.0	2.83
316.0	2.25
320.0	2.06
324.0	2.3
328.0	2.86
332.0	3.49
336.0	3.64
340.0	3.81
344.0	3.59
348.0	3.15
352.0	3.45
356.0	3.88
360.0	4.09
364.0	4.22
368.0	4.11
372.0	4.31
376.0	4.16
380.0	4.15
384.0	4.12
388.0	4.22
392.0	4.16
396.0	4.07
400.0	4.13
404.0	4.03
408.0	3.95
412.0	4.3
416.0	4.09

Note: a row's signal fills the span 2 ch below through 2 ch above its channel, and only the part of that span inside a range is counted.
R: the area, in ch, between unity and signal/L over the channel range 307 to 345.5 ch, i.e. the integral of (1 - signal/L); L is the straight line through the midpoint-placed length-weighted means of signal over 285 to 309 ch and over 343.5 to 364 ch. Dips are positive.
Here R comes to 9.5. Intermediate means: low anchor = 4.35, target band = 3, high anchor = 3.69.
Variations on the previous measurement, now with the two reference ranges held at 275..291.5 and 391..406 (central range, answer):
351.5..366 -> 1.3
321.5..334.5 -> 4.7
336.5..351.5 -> 3.1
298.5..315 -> 3.9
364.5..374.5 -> 0.2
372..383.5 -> 0.1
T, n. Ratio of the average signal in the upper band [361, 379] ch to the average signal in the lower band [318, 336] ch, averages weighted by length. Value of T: 1.5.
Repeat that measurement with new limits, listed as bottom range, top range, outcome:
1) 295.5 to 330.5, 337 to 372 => 1.21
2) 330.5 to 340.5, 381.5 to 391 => 1.15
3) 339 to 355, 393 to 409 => 1.16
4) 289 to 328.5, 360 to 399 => 1.24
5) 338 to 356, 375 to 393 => 1.18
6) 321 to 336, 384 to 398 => 1.42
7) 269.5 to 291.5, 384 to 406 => 0.86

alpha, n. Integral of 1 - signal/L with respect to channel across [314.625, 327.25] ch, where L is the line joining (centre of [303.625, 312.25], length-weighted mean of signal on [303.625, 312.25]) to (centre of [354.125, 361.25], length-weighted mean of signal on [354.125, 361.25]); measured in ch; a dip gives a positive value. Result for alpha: 4.6 ch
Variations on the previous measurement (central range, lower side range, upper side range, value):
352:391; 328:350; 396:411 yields -3.48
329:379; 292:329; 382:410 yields -1.56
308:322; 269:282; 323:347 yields 4.83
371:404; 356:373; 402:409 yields -0.76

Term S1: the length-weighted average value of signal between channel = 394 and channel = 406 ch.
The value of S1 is 4.08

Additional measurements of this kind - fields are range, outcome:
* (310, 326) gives 2.36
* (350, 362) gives 3.81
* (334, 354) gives 3.53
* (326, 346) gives 3.48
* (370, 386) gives 4.18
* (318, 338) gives 2.87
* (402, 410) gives 3.99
